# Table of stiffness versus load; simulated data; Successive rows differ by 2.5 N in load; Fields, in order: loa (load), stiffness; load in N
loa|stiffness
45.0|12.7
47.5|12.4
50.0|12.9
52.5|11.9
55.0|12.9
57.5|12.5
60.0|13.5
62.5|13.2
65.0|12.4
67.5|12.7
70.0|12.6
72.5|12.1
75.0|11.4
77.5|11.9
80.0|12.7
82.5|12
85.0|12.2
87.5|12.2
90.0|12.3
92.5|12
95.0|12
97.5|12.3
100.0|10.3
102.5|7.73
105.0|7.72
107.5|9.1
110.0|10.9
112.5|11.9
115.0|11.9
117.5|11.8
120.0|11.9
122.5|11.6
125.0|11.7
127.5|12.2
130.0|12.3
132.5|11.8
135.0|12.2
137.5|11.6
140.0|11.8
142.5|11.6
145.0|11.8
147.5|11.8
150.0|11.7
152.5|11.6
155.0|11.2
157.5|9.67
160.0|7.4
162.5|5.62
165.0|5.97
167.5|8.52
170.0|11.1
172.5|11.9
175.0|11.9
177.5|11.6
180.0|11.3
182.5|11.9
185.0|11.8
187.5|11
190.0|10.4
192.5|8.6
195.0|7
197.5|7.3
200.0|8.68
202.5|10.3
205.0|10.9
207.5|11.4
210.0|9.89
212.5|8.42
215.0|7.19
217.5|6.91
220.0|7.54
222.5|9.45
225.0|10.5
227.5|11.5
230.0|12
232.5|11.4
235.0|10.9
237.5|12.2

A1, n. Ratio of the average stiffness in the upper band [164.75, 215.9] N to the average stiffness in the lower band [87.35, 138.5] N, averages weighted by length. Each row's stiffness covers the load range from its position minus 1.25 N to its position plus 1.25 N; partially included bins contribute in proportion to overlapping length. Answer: 0.9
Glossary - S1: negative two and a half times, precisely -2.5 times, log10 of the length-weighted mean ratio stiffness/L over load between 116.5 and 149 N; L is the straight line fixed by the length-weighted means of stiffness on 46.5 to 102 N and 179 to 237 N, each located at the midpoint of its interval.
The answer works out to -0.06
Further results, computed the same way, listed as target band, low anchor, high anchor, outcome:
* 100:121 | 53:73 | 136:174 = 0.11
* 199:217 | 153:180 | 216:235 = 0.04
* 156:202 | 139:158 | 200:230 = 0.11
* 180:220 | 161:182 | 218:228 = 0.02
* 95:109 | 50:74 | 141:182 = 0.21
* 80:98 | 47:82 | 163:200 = -0.02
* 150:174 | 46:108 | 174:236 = 0.13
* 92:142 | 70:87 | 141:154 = 0.06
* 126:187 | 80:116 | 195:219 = -0.10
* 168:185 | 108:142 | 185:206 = -0.15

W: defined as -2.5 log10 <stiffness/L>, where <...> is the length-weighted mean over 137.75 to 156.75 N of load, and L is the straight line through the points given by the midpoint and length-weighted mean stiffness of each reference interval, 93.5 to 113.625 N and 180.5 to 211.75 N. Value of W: -0.15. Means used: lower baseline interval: 10.3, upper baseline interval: 9.94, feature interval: 11.6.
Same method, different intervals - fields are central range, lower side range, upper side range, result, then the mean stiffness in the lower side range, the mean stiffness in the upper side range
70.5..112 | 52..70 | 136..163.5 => 0.08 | 12.8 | 10.6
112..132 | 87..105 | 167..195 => -0.09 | 11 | 10.8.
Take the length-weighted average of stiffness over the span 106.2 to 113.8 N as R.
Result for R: 10.6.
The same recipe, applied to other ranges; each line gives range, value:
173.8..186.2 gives 11.7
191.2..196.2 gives 7.83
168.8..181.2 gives 11.6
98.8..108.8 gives 8.72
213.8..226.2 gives 8.31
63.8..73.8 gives 12.4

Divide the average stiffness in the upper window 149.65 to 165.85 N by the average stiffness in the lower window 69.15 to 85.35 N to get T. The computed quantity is 0.74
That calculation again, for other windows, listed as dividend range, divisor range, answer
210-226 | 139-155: 0.72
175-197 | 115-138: 0.88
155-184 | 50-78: 0.78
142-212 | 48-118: 0.86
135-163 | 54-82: 0.86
